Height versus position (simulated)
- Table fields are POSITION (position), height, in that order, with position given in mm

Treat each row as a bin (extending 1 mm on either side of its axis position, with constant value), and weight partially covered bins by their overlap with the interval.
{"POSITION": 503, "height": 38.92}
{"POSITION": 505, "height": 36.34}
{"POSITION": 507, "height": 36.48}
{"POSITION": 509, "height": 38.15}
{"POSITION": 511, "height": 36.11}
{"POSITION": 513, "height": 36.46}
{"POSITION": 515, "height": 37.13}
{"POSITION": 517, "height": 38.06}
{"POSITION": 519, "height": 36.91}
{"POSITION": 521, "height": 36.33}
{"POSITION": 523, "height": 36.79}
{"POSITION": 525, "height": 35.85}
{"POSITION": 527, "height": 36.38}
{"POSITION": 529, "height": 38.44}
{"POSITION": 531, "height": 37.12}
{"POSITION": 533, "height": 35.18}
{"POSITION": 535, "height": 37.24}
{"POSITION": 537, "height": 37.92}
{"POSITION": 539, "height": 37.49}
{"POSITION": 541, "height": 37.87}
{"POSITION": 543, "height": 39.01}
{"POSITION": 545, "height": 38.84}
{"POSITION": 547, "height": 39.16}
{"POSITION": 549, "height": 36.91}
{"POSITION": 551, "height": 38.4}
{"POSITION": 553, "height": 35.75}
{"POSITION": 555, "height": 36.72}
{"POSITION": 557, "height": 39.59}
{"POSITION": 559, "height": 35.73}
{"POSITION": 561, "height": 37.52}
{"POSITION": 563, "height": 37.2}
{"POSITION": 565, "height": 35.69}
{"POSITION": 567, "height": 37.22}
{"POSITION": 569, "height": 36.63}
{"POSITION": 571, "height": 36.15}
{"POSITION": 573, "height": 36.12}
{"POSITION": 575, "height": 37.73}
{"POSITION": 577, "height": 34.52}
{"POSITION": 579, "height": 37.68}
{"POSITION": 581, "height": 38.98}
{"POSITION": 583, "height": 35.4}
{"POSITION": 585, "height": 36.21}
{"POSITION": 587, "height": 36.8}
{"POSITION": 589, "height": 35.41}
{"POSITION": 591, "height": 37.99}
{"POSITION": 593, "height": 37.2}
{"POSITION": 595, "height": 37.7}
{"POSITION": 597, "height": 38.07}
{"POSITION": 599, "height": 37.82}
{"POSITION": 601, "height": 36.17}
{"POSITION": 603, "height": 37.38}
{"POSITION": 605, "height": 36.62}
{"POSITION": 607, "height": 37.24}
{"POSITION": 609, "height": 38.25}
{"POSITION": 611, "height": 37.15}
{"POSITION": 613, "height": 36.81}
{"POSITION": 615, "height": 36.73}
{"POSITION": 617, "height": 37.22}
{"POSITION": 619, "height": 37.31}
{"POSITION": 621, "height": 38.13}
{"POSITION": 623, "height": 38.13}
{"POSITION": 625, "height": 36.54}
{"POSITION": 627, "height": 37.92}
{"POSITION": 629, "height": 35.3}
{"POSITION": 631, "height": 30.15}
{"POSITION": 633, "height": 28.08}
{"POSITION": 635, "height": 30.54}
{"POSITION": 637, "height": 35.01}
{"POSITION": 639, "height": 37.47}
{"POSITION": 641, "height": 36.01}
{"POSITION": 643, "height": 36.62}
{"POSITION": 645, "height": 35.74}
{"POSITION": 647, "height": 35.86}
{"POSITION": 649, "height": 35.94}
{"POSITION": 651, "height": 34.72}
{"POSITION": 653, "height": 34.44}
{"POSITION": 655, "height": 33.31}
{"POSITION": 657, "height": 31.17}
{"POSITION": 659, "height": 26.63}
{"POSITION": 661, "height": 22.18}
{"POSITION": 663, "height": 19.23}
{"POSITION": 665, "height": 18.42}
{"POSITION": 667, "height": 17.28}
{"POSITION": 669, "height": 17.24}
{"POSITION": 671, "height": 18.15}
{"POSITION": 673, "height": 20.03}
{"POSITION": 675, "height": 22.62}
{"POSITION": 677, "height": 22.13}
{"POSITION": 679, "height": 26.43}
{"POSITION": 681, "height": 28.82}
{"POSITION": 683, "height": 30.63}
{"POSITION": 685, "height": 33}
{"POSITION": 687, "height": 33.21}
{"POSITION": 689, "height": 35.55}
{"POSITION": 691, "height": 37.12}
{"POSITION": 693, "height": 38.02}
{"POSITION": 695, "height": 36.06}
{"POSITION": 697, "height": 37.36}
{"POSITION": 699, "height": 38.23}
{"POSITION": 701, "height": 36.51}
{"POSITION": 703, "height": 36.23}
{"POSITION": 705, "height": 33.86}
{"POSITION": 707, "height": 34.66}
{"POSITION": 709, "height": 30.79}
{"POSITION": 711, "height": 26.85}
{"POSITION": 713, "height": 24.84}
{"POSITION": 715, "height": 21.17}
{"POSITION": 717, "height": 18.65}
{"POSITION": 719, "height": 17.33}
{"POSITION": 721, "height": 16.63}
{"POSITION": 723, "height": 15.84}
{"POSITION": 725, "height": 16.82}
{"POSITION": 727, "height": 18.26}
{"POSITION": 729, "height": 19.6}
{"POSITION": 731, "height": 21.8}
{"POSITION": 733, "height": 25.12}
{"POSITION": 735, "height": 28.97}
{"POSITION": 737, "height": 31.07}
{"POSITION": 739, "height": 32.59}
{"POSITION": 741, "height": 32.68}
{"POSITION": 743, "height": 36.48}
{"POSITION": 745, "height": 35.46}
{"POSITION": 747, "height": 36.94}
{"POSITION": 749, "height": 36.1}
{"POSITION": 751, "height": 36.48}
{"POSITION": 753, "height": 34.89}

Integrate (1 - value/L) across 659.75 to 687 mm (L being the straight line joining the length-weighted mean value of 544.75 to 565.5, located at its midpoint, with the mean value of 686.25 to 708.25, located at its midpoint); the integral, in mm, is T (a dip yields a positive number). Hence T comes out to 9.81 mm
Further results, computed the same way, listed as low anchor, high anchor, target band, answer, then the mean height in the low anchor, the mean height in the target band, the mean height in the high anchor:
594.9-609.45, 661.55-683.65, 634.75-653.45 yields -5.0 mm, 37.4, 35.4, 21.8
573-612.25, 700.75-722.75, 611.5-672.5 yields 2.3 mm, 37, 31.6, 26.3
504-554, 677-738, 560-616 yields -4.5 mm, 37.2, 36.9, 28.2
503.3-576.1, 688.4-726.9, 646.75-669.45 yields 3.0 mm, 37.1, 27.2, 28.8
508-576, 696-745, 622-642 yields -1.4 mm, 37.2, 34.5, 27.3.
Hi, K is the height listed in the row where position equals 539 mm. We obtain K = 37.49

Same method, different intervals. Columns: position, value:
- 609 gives 38.25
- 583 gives 35.4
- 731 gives 21.8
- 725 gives 16.82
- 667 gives 17.28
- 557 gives 39.59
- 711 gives 26.85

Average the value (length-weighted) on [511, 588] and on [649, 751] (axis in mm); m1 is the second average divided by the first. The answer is 0.76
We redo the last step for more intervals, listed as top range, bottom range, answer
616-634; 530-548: 0.94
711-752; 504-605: 0.71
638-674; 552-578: 0.77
